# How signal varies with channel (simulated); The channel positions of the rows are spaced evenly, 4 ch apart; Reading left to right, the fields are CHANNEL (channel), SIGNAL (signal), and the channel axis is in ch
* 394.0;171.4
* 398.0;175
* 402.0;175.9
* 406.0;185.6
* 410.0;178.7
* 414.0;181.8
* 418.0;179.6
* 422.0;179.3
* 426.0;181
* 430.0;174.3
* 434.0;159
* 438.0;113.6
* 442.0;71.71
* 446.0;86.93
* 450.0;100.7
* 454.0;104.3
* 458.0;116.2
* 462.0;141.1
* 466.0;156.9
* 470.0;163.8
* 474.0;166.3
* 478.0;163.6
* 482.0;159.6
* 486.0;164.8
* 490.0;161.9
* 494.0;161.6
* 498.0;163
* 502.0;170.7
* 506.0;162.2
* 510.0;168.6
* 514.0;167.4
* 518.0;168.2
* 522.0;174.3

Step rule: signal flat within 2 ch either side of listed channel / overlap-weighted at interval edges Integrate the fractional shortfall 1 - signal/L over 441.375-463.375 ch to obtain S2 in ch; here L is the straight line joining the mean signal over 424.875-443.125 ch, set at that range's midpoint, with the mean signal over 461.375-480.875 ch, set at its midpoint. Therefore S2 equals 6.77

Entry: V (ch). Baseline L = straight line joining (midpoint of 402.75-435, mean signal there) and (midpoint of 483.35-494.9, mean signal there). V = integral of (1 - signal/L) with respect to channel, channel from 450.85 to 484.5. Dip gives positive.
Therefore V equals 4.4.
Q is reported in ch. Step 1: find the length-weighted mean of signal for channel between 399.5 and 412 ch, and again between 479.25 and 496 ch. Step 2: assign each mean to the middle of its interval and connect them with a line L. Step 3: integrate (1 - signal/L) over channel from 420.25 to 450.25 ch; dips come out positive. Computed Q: 6.7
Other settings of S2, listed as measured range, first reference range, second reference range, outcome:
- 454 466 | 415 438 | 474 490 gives 2.6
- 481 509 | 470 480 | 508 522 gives 0.5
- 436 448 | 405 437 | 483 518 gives 5.7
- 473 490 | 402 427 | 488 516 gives 0.6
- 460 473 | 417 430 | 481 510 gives 1.2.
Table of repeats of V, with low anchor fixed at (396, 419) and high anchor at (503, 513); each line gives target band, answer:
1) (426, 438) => 1.1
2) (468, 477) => 0.3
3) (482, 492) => 0.4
